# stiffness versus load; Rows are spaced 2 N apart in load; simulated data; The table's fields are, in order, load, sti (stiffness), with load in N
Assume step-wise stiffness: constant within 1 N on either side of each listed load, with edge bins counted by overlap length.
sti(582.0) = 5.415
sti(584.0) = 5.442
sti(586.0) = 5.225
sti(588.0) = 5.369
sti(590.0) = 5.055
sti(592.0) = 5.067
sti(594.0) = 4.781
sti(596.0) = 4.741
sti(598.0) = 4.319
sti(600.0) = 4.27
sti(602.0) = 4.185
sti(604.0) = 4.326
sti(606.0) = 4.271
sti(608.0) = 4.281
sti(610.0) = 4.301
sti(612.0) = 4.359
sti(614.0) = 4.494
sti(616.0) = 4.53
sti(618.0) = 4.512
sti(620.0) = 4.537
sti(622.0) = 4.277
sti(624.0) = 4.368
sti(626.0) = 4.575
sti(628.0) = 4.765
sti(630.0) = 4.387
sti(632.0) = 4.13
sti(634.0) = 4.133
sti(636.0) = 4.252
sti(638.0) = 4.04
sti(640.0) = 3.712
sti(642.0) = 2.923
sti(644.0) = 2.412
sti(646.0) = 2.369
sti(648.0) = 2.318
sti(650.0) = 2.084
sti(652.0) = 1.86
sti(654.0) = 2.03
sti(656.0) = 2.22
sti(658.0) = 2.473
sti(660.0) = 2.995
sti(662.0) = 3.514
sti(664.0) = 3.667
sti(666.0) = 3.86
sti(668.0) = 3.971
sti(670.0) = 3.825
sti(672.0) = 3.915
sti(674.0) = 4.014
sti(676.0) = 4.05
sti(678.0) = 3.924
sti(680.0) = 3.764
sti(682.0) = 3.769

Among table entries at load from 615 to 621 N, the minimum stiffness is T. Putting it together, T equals 4.512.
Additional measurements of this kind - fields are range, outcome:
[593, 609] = 4.185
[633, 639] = 4.04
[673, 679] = 3.924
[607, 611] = 4.281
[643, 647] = 2.369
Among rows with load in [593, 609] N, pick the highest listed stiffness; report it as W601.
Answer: 4.781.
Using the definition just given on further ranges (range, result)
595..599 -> 4.741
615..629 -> 4.765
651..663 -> 3.514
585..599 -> 5.369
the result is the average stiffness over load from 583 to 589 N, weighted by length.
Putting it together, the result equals 5.35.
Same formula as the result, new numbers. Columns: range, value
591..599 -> 4.73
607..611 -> 4.29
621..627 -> 4.41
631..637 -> 4.17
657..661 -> 2.73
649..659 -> 2.13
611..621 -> 4.49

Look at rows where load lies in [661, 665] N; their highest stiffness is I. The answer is 3.667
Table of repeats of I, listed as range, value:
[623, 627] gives 4.575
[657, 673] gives 3.971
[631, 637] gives 4.252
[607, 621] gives 4.537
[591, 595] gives 5.067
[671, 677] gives 4.05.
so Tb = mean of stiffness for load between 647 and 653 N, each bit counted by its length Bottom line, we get 2.09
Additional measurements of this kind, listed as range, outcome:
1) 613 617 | 4.51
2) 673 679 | 4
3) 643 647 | 2.39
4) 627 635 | 4.35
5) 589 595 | 4.97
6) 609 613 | 4.33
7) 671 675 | 3.96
